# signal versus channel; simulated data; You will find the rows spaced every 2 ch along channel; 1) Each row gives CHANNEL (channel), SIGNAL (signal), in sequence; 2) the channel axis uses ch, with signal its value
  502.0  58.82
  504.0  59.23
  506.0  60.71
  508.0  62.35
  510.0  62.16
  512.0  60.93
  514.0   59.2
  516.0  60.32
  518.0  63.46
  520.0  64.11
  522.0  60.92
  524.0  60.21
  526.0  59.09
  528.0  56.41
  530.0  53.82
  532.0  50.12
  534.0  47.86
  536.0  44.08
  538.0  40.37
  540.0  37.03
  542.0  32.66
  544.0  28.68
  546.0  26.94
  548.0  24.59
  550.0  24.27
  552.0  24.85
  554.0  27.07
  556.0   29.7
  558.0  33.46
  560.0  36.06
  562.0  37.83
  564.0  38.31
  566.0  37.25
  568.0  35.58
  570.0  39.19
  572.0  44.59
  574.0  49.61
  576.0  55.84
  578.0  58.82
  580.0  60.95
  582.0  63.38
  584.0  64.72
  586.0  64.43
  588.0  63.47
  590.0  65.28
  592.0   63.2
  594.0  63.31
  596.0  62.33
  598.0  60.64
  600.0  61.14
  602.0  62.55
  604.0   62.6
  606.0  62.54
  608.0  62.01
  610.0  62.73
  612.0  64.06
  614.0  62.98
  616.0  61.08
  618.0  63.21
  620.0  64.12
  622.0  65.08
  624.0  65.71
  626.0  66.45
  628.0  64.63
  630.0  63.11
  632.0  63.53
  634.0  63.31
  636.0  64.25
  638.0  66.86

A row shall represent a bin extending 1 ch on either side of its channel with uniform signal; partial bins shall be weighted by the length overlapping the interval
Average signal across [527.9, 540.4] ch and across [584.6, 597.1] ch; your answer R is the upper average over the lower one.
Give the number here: 1.36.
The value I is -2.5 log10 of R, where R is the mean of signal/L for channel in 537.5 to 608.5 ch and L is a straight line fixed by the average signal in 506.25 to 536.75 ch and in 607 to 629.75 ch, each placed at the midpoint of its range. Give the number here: 0.28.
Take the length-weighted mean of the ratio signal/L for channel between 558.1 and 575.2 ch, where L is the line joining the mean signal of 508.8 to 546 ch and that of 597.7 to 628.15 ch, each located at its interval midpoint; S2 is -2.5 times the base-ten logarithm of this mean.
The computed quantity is 0.39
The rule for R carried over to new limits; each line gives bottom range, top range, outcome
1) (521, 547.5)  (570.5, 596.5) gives 1.31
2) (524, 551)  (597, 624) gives 1.52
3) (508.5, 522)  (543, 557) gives 0.43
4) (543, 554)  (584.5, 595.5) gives 2.46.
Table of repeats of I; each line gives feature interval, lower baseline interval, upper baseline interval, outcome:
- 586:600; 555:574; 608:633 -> -0.23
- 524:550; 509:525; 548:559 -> 0.05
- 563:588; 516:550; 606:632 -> 0.08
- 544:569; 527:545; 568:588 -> 0.50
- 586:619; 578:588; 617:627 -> 0.02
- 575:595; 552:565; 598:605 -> -0.23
